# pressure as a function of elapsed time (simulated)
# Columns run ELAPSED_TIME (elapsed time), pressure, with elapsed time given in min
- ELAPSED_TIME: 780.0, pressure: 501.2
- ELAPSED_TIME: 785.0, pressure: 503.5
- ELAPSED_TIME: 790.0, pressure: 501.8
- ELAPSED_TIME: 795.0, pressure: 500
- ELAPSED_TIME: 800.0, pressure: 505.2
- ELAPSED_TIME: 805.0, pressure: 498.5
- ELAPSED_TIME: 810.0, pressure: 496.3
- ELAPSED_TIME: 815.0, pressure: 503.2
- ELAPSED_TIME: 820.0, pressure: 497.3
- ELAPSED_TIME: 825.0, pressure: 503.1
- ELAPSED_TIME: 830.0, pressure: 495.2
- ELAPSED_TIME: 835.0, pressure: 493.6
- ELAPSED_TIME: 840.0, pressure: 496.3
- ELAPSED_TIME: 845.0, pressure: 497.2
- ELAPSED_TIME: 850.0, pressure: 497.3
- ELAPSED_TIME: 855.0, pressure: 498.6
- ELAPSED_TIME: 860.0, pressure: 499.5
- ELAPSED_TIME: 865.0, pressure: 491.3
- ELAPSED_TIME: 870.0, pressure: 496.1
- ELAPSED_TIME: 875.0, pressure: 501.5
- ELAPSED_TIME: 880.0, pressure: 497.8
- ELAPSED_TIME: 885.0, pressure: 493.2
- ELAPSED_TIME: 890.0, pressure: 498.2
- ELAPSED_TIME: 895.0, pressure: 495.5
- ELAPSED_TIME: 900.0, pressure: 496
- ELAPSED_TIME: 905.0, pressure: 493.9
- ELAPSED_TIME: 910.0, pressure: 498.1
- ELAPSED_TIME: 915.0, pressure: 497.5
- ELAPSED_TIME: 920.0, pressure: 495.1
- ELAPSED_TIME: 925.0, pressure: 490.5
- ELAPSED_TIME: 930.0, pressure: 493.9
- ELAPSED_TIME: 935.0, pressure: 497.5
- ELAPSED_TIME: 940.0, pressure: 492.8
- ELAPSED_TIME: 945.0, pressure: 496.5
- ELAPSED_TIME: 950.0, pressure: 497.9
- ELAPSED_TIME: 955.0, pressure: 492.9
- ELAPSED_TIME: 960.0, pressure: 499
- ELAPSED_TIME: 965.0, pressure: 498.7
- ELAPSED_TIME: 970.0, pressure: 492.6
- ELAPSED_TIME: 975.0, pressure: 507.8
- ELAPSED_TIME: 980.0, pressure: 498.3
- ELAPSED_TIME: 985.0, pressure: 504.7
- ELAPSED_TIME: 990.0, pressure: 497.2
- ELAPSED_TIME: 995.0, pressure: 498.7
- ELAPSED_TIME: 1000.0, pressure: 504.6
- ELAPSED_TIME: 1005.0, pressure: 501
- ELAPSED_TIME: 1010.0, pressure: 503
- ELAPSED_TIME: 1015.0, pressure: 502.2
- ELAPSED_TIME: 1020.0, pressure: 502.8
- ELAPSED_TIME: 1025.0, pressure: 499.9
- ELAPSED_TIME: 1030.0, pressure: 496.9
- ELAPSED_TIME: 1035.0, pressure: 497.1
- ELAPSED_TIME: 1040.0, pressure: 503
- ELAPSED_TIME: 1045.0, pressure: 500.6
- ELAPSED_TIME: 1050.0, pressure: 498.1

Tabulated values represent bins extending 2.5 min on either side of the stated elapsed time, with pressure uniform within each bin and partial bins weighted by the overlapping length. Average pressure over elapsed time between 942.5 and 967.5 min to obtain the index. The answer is 497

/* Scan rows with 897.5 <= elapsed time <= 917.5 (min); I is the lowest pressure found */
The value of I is 493.9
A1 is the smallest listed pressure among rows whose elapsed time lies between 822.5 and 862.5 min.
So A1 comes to 493.6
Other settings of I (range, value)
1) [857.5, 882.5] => 491.3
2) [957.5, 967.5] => 498.7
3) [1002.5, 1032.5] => 496.9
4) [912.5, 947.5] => 490.5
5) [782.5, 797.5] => 500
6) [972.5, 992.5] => 497.2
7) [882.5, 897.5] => 493.2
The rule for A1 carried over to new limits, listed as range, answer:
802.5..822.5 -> 496.3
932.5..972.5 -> 492.6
